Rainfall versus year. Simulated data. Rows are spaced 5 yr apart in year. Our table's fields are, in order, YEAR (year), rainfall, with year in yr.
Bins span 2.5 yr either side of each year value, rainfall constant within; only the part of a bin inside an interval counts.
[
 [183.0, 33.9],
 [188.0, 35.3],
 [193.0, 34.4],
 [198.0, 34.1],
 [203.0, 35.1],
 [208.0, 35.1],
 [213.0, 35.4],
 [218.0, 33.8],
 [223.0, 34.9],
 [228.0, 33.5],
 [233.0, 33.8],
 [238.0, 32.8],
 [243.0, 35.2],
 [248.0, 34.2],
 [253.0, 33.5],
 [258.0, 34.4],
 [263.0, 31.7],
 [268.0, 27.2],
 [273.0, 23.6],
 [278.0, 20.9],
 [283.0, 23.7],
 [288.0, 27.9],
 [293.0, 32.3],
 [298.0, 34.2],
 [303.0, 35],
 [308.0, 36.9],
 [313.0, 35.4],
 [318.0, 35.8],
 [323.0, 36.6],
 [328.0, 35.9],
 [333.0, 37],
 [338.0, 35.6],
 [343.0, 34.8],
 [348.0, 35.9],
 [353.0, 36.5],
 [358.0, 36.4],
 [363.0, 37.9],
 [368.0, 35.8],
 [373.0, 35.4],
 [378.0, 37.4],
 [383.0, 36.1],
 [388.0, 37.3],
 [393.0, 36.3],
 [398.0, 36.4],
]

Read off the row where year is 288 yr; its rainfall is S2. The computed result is 27.9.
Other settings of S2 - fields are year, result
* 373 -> 35.4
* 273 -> 23.6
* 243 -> 35.2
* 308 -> 36.9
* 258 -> 34.4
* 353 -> 36.5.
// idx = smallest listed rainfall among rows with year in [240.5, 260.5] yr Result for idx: 33.5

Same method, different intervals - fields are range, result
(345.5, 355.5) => 35.9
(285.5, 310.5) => 27.9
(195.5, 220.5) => 33.8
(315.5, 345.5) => 34.8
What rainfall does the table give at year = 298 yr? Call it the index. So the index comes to 34.2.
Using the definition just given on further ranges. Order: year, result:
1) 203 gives 35.1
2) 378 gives 37.4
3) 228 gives 33.5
